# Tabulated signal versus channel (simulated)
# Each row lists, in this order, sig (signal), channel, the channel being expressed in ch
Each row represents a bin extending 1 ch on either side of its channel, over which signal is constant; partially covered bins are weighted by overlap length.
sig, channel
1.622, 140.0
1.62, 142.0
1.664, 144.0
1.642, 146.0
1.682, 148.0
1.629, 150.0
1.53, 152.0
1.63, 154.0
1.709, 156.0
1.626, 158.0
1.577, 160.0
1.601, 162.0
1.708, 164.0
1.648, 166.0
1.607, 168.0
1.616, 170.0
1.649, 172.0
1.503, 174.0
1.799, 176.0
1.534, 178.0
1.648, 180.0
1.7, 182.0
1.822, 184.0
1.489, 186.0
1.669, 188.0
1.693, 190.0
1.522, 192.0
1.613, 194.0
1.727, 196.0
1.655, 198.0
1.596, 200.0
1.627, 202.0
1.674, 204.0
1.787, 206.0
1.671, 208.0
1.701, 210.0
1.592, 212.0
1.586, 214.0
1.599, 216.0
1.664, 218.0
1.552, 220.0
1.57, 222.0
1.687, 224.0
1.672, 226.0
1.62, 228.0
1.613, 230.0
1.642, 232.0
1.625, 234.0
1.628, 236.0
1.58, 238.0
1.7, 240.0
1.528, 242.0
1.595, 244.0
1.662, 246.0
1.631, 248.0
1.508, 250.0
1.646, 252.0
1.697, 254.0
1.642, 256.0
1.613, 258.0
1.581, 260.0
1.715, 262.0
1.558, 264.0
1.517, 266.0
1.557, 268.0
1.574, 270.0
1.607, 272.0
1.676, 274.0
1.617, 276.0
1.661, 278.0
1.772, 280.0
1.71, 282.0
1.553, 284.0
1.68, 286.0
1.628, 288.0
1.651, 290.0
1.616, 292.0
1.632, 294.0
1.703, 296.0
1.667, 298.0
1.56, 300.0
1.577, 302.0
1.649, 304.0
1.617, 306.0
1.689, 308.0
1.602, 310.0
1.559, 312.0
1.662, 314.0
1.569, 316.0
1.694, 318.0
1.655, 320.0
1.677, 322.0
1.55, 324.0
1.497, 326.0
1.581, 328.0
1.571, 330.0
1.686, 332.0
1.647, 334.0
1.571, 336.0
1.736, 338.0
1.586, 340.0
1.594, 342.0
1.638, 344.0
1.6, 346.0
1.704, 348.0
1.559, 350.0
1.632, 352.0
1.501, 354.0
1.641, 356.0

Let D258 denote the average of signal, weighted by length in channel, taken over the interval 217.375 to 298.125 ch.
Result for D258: 1.63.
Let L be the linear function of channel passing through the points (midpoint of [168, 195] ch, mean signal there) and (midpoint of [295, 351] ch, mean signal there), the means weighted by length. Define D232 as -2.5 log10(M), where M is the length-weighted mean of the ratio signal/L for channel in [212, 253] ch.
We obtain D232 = 0.01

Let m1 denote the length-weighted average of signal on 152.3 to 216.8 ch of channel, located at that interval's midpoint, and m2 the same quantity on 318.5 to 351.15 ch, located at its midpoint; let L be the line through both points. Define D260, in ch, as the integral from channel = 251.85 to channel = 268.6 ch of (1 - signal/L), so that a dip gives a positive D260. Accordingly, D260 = 0.2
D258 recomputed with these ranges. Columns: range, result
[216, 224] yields 1.61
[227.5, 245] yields 1.61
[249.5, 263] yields 1.63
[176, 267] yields 1.63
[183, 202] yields 1.64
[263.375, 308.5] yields 1.63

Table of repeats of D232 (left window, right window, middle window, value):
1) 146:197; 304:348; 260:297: -0.01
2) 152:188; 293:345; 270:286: -0.02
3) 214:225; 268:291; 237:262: 0.01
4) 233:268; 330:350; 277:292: -0.03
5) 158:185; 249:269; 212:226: 0.01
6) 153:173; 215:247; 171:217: -0.01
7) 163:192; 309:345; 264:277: 0.03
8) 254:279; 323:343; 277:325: -0.02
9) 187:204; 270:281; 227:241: 0.01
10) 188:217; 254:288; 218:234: 0.01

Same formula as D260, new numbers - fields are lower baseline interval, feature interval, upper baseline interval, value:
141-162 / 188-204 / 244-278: -0.1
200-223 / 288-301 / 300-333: -0.2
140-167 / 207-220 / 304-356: 0.0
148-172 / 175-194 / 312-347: -0.3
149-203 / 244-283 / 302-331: -0.2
